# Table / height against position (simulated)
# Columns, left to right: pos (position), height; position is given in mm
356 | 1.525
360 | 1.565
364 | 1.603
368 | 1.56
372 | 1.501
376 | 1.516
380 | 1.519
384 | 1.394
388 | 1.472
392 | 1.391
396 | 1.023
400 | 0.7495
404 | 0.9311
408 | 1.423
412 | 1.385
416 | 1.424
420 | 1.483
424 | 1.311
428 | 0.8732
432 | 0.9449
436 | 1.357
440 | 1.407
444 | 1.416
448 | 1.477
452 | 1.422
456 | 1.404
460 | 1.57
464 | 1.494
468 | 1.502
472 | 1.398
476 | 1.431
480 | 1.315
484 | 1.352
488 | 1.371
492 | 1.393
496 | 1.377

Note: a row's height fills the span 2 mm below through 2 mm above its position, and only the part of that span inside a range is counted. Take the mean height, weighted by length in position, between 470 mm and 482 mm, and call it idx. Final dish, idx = 1.38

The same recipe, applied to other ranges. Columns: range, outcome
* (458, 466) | 1.53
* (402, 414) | 1.25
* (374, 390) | 1.48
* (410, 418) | 1.4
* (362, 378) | 1.54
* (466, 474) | 1.45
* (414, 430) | 1.27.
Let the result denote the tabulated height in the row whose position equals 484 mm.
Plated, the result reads 1.352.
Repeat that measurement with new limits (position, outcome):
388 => 1.472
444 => 1.416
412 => 1.385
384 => 1.394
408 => 1.423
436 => 1.357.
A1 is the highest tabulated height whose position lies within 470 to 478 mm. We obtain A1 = 1.431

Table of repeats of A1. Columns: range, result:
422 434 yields 1.311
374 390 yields 1.519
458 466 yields 1.57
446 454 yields 1.477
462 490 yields 1.502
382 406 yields 1.472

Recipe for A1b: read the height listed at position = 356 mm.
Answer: 1.525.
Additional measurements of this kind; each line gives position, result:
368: 1.56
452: 1.422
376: 1.516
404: 0.9311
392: 1.391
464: 1.494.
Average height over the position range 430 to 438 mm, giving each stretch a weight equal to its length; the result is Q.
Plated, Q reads 1.15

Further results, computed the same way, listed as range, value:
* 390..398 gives 1.21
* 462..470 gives 1.5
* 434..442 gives 1.38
